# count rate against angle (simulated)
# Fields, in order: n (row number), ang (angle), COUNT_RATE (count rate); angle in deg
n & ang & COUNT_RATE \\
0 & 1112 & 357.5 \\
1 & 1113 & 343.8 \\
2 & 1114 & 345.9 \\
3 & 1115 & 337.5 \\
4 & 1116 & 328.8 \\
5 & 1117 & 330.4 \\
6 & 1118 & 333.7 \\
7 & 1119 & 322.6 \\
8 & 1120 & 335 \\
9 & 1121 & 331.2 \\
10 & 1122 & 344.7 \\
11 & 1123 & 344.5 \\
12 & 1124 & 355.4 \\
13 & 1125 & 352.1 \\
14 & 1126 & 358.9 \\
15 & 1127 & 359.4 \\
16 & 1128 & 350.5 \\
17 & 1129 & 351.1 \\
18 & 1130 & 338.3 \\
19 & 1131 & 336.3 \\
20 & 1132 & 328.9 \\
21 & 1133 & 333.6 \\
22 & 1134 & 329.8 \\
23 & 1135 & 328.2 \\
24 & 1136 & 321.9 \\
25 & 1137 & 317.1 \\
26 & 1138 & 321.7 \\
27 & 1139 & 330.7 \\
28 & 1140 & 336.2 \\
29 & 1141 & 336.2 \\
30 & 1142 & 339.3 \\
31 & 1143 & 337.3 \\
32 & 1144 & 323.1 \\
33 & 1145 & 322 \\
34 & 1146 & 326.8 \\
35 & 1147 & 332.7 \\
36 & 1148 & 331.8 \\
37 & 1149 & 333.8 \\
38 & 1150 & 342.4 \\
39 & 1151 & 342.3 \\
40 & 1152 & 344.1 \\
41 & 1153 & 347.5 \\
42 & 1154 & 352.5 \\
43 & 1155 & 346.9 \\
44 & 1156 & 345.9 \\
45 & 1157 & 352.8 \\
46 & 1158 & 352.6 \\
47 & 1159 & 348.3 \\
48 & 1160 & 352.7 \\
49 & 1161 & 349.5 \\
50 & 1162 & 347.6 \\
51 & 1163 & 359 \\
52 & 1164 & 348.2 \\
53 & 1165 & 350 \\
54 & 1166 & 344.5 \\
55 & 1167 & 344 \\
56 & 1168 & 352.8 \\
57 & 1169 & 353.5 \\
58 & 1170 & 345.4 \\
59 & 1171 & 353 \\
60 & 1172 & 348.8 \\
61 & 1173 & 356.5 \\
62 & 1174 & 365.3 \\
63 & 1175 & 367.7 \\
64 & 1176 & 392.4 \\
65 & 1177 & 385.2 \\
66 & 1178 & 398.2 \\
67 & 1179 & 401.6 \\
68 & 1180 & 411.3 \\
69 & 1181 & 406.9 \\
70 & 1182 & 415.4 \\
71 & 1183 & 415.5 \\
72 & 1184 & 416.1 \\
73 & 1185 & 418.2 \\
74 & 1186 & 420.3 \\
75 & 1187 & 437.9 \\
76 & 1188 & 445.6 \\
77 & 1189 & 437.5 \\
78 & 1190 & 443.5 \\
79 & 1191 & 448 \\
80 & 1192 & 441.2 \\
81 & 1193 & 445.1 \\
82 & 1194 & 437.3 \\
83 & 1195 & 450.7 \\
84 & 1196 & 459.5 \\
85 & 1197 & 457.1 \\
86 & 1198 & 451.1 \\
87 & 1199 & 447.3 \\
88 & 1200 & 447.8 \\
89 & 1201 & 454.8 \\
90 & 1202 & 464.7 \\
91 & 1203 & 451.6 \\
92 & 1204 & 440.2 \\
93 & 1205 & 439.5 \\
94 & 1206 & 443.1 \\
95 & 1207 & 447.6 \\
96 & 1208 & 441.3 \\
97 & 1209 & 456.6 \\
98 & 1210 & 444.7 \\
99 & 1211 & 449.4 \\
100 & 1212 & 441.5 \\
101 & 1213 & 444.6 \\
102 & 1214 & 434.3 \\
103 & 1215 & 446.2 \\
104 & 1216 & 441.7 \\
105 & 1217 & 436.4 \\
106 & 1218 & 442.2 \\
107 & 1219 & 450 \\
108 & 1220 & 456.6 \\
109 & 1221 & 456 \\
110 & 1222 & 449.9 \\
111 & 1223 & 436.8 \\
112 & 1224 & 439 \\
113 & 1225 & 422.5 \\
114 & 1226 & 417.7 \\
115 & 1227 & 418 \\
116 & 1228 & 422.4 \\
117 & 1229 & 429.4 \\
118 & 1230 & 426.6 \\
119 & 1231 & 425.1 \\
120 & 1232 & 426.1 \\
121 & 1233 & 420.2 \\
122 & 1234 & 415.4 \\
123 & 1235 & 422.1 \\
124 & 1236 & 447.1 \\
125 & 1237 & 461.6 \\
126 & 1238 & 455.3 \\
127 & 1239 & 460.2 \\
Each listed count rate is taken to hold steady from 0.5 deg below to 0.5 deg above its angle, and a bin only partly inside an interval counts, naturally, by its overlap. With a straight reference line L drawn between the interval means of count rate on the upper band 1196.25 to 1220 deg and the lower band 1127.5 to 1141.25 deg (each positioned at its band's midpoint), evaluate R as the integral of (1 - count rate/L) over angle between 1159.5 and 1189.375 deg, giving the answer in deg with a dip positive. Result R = 1.09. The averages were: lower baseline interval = 333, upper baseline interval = 447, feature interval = 381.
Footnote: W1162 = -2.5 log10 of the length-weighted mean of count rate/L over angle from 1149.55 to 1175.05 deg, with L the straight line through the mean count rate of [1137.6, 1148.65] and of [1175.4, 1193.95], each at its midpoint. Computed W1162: 0.07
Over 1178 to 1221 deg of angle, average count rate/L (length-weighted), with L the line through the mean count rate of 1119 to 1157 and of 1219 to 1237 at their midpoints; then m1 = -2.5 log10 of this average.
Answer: -0.10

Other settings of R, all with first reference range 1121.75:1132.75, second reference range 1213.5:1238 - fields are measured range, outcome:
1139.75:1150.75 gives 0.9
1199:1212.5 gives -1.0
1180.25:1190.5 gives -0.7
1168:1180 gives 0.6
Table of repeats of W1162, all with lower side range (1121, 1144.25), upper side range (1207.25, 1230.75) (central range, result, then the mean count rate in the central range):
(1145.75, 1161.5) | 0.057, 344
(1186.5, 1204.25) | -0.092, 448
